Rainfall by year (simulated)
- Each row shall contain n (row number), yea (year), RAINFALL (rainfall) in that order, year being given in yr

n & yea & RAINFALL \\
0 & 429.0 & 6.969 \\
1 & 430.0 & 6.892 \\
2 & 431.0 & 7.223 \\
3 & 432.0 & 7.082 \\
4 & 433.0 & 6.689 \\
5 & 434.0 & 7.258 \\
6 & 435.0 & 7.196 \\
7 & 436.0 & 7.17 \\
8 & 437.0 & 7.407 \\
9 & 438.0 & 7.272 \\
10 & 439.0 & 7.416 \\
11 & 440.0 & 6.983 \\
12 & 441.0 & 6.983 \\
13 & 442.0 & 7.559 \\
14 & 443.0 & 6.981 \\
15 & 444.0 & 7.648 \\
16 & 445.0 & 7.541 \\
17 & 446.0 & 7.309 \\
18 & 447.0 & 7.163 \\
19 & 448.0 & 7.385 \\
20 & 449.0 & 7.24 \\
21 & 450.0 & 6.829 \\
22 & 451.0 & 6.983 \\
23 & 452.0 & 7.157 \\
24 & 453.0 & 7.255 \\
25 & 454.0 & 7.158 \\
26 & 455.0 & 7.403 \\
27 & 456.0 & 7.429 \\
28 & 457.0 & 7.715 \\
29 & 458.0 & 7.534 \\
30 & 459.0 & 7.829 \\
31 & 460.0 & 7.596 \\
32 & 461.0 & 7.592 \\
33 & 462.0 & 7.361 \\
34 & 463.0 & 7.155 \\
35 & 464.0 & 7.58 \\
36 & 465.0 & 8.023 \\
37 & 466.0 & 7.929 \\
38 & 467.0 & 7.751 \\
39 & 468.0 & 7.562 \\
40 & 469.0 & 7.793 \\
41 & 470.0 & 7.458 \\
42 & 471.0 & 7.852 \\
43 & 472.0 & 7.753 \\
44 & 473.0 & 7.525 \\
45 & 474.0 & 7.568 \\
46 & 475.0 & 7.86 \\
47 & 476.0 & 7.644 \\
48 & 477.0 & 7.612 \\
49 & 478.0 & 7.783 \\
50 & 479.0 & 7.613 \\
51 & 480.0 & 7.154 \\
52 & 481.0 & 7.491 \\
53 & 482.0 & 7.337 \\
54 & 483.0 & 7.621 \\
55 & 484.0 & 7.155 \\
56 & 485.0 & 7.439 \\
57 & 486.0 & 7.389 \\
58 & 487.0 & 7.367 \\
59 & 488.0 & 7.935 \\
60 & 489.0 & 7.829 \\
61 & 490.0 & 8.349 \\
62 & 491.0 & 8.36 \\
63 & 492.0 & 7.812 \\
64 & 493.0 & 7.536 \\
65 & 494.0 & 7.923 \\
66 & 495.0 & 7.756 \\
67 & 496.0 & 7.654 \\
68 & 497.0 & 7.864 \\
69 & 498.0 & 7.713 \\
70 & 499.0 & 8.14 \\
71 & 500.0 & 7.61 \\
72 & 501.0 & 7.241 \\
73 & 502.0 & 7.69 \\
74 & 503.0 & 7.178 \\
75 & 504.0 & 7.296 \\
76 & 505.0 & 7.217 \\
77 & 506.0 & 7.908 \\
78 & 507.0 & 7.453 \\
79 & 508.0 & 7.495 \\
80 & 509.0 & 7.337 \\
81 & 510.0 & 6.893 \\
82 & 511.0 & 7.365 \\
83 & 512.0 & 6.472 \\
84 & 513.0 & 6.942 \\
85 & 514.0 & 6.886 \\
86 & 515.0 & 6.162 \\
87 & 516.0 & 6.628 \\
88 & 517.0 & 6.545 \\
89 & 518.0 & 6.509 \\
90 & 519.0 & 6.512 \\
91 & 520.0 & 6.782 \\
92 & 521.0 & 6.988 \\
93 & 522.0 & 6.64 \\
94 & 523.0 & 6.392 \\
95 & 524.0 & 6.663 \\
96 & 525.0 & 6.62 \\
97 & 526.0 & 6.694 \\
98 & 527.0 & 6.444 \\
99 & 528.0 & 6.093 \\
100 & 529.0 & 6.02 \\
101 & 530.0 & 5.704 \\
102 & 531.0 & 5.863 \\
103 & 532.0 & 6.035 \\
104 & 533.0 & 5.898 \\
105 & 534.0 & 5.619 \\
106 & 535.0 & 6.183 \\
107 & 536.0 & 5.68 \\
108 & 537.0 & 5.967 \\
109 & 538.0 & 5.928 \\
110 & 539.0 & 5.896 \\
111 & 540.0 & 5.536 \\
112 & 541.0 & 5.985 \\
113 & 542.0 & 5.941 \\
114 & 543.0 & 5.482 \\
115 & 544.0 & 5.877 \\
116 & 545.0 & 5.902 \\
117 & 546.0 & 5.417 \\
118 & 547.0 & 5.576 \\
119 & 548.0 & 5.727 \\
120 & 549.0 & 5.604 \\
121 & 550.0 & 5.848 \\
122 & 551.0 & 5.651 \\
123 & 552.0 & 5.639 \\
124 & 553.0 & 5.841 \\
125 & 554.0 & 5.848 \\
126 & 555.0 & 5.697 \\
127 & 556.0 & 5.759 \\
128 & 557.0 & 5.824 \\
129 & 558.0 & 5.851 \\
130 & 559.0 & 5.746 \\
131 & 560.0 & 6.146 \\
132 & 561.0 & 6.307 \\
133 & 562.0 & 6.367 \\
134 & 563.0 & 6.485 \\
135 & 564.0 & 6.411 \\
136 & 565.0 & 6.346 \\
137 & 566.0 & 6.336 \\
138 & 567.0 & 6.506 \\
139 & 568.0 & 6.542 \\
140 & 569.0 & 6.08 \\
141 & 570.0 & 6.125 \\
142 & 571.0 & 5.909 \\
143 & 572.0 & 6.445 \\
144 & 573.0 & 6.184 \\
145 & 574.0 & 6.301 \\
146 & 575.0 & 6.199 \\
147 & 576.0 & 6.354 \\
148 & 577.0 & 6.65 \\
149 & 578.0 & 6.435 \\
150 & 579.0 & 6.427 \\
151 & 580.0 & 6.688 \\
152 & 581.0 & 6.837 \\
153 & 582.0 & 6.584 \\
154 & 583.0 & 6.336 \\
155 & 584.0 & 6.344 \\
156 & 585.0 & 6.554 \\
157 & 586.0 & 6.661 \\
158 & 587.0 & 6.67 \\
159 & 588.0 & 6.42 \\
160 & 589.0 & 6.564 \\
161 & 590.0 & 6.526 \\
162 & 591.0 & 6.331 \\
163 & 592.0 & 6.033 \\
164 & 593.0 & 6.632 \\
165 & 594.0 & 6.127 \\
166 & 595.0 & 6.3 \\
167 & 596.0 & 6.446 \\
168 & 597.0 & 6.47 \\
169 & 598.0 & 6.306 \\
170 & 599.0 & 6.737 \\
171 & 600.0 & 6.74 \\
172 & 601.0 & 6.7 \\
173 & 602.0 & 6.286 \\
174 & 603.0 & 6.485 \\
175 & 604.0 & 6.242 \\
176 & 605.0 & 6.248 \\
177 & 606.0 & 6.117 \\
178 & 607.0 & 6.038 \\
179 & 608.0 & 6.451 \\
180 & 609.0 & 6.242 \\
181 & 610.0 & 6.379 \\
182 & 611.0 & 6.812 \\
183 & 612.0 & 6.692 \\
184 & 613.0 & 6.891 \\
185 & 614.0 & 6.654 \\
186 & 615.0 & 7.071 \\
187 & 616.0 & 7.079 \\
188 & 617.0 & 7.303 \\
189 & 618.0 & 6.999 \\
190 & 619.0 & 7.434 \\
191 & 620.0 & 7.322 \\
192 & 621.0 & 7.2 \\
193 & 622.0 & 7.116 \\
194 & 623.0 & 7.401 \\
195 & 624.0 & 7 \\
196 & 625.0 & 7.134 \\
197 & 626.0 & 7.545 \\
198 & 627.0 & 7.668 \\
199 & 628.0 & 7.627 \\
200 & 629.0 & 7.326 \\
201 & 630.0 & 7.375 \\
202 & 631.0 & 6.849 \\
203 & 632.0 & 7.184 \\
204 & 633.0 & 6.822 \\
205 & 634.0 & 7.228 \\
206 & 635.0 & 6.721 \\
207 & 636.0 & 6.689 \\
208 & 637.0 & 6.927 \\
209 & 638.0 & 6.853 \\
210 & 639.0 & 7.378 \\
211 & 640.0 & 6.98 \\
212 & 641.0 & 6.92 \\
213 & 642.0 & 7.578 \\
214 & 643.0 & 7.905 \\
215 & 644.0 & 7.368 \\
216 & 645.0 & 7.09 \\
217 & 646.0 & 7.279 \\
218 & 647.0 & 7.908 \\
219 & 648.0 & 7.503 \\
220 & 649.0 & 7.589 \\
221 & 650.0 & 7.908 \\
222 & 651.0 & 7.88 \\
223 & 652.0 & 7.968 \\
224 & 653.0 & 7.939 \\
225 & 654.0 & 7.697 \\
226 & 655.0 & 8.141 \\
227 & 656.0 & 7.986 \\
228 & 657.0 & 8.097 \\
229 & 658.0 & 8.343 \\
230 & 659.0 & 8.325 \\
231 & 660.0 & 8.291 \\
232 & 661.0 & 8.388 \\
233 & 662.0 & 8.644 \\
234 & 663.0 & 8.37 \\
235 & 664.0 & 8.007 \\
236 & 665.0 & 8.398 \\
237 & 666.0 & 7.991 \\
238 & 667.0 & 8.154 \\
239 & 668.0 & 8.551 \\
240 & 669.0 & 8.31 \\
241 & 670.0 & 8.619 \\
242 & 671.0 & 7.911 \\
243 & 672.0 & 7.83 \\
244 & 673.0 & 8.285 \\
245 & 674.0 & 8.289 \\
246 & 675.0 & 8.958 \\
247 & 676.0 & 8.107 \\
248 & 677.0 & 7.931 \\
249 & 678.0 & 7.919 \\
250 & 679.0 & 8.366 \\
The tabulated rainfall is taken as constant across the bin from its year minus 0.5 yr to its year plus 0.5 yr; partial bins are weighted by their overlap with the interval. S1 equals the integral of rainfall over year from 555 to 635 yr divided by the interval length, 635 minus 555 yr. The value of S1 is 6.59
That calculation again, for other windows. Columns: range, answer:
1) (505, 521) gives 6.94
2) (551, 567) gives 6.04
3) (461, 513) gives 7.58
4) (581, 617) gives 6.51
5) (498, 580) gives 6.37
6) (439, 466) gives 7.37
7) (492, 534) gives 6.94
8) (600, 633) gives 6.9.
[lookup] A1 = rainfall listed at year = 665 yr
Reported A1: 8.398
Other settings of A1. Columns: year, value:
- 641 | 6.92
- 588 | 6.42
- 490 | 8.349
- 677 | 7.931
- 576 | 6.354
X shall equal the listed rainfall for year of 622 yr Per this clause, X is 7.116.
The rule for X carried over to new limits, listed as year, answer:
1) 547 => 5.576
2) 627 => 7.668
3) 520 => 6.782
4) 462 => 7.361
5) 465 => 8.023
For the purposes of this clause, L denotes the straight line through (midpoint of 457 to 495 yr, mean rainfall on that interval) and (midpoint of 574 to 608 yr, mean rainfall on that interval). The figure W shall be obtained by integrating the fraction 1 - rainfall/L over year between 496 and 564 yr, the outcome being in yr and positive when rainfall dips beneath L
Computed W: 6.5 yr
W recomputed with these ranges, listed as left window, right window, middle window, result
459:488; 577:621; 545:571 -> 3.5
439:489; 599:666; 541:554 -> 2.9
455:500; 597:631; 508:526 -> 1.7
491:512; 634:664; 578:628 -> 6.2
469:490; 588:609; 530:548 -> 3.1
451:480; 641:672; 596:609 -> 2.4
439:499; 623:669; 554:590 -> 6.1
